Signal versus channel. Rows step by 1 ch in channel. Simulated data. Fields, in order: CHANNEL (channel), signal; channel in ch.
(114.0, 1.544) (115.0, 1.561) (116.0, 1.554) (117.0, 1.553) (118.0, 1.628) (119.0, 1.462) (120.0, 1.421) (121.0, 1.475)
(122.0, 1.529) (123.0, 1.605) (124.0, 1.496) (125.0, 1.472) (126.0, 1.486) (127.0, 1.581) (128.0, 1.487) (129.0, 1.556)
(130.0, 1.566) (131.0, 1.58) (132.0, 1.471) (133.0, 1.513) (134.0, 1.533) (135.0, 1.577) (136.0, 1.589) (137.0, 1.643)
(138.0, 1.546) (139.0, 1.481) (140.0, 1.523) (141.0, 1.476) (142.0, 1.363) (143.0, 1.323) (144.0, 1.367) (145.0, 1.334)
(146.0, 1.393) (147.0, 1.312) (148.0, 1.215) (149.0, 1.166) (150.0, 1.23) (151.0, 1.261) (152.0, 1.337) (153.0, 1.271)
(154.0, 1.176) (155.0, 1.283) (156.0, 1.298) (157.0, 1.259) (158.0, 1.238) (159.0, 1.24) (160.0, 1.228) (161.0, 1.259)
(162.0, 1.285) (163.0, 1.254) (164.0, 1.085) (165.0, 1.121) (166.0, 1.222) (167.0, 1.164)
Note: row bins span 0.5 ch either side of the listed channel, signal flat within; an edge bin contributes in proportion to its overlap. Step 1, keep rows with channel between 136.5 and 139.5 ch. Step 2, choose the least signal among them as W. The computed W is 1.481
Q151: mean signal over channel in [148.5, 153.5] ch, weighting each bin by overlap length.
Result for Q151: 1.25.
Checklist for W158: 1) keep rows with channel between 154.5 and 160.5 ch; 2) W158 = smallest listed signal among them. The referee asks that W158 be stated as 1.228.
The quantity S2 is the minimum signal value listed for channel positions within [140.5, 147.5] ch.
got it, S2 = 1.312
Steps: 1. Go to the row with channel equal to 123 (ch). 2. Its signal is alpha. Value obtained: 1.605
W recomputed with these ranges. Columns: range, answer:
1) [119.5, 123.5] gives 1.421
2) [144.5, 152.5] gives 1.166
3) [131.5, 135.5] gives 1.471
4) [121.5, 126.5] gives 1.472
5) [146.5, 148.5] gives 1.215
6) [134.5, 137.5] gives 1.577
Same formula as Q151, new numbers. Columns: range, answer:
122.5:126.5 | 1.51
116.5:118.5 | 1.59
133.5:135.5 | 1.55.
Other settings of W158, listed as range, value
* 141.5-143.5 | 1.323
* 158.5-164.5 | 1.085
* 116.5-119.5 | 1.462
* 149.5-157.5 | 1.176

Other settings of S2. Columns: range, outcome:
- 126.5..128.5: 1.487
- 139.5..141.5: 1.476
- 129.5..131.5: 1.566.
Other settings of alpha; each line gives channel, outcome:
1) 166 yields 1.222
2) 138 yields 1.546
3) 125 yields 1.472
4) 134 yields 1.533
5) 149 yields 1.166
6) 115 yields 1.561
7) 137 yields 1.643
